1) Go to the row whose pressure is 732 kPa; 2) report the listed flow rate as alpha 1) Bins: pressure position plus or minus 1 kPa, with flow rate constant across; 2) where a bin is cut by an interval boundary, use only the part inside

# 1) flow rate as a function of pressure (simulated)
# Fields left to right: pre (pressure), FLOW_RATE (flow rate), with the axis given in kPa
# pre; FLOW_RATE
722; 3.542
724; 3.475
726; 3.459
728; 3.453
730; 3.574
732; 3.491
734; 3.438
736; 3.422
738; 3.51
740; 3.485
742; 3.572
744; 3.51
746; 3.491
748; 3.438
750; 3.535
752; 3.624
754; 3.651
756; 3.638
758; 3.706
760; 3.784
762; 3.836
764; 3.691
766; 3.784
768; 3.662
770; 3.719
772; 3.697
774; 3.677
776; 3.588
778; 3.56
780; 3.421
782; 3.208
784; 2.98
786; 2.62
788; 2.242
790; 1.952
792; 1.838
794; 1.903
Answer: 3.491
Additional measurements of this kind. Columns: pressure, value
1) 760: 3.784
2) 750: 3.535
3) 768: 3.662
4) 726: 3.459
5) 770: 3.719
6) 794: 1.903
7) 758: 3.706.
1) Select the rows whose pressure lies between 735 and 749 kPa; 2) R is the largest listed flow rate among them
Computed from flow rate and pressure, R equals 3.572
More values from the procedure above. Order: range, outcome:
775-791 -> 3.588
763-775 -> 3.784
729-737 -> 3.574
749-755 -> 3.651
